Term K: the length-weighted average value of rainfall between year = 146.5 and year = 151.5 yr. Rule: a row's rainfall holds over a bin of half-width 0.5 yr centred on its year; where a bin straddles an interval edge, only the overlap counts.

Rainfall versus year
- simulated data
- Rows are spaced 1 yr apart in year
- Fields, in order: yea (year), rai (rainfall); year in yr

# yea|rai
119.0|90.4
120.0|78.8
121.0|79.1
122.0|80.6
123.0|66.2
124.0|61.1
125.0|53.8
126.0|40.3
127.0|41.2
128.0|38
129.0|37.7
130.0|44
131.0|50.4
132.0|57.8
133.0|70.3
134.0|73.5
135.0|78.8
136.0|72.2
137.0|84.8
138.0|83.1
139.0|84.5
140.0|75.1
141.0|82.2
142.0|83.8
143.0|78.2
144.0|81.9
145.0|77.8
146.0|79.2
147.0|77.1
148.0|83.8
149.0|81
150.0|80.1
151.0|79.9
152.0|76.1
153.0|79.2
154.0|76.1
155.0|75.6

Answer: 80.4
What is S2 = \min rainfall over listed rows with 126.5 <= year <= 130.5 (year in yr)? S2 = 37.7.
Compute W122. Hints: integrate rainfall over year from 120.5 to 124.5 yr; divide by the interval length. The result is 71.8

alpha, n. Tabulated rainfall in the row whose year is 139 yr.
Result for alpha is 84.5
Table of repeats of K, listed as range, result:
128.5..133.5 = 52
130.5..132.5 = 54.1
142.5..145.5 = 79.3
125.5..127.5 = 40.8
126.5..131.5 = 42.3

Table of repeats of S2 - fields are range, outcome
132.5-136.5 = 70.3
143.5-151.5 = 77.1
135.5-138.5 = 72.2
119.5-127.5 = 40.3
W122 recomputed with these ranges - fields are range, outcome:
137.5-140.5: 80.9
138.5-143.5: 80.8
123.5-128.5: 46.9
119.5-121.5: 78.9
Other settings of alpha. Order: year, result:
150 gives 80.1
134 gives 73.5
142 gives 83.8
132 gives 57.8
